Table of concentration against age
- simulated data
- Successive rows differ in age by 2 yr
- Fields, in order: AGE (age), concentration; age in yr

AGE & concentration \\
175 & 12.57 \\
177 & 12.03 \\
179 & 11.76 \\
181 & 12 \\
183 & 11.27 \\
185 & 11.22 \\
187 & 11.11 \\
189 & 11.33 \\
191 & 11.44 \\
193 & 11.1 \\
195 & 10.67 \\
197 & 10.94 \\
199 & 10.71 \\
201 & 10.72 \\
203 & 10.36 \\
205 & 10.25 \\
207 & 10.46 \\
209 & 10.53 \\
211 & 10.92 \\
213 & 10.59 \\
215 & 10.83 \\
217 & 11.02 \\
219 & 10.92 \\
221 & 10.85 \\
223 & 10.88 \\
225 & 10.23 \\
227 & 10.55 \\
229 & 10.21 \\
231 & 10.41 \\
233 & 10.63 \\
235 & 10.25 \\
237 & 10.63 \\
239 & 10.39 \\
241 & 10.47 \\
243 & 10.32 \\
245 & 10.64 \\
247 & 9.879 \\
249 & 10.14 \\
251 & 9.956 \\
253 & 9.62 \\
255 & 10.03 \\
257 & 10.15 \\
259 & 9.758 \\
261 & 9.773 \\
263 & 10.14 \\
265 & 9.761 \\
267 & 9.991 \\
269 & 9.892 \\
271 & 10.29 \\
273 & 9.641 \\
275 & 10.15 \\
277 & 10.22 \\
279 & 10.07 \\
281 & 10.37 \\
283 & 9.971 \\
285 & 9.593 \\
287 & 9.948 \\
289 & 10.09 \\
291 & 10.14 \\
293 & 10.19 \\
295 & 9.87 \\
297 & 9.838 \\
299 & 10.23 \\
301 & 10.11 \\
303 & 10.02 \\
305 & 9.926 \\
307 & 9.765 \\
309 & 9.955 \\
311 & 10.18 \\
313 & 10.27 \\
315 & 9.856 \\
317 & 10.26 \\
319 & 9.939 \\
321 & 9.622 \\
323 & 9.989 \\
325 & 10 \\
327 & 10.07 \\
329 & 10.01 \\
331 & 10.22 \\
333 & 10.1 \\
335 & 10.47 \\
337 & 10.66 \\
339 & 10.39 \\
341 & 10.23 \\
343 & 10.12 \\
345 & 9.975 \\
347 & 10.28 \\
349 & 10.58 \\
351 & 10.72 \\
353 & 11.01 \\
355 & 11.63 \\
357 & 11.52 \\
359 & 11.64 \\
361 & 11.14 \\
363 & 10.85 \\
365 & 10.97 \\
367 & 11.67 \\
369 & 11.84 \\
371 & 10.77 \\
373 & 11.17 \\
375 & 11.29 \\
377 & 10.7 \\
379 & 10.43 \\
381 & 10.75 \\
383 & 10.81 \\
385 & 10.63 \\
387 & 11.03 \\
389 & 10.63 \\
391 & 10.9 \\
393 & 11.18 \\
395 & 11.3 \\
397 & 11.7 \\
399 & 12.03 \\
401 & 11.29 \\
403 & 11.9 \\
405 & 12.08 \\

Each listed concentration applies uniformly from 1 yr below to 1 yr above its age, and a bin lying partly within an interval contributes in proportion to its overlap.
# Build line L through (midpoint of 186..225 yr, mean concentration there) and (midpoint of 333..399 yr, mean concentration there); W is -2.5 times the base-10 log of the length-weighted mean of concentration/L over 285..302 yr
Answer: 0.09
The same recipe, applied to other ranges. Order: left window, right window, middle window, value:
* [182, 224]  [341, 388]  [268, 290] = 0.09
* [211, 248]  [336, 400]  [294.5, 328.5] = 0.08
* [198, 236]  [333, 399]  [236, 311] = 0.07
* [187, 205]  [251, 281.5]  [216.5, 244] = -0.01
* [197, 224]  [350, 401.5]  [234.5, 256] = 0.06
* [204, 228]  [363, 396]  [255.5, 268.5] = 0.09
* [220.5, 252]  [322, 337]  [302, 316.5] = 0.02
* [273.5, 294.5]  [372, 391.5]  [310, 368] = 0.00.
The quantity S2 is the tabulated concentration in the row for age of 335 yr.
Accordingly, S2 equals 10.47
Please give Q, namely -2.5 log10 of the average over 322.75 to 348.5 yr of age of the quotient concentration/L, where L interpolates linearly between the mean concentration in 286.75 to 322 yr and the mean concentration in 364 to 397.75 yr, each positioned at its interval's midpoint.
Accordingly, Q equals 0.02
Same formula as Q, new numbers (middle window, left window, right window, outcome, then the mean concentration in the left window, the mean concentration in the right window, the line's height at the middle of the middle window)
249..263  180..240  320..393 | 0.088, 10.8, 10.7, 10.8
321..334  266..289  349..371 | 0.076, 10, 11.2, 10.8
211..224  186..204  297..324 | -0.010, 10.9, 10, 10.8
